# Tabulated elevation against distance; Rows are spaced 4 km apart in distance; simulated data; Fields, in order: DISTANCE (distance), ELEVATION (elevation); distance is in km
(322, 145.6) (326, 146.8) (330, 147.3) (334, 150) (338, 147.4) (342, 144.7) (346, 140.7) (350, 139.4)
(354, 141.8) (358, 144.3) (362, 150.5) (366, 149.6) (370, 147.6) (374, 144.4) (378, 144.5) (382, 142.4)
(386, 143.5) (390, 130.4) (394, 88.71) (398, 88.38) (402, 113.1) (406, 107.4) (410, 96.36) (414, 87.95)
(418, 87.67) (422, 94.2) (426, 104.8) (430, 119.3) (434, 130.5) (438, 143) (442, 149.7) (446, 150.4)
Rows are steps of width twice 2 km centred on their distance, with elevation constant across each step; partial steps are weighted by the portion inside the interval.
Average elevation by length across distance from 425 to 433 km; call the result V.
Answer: 115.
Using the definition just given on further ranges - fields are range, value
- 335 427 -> 126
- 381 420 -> 108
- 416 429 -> 97.4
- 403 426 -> 96.4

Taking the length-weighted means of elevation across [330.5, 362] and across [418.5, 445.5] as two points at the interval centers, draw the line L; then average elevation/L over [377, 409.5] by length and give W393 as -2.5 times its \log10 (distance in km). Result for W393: 0.13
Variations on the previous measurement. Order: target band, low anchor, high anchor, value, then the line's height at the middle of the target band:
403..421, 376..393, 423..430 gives 0.22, 118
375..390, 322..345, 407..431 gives -0.19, 119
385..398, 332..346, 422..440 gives 0.16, 132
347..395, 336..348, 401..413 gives -0.11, 126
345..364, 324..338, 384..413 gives -0.07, 134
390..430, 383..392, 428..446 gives 0.35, 137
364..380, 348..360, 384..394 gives -0.09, 134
